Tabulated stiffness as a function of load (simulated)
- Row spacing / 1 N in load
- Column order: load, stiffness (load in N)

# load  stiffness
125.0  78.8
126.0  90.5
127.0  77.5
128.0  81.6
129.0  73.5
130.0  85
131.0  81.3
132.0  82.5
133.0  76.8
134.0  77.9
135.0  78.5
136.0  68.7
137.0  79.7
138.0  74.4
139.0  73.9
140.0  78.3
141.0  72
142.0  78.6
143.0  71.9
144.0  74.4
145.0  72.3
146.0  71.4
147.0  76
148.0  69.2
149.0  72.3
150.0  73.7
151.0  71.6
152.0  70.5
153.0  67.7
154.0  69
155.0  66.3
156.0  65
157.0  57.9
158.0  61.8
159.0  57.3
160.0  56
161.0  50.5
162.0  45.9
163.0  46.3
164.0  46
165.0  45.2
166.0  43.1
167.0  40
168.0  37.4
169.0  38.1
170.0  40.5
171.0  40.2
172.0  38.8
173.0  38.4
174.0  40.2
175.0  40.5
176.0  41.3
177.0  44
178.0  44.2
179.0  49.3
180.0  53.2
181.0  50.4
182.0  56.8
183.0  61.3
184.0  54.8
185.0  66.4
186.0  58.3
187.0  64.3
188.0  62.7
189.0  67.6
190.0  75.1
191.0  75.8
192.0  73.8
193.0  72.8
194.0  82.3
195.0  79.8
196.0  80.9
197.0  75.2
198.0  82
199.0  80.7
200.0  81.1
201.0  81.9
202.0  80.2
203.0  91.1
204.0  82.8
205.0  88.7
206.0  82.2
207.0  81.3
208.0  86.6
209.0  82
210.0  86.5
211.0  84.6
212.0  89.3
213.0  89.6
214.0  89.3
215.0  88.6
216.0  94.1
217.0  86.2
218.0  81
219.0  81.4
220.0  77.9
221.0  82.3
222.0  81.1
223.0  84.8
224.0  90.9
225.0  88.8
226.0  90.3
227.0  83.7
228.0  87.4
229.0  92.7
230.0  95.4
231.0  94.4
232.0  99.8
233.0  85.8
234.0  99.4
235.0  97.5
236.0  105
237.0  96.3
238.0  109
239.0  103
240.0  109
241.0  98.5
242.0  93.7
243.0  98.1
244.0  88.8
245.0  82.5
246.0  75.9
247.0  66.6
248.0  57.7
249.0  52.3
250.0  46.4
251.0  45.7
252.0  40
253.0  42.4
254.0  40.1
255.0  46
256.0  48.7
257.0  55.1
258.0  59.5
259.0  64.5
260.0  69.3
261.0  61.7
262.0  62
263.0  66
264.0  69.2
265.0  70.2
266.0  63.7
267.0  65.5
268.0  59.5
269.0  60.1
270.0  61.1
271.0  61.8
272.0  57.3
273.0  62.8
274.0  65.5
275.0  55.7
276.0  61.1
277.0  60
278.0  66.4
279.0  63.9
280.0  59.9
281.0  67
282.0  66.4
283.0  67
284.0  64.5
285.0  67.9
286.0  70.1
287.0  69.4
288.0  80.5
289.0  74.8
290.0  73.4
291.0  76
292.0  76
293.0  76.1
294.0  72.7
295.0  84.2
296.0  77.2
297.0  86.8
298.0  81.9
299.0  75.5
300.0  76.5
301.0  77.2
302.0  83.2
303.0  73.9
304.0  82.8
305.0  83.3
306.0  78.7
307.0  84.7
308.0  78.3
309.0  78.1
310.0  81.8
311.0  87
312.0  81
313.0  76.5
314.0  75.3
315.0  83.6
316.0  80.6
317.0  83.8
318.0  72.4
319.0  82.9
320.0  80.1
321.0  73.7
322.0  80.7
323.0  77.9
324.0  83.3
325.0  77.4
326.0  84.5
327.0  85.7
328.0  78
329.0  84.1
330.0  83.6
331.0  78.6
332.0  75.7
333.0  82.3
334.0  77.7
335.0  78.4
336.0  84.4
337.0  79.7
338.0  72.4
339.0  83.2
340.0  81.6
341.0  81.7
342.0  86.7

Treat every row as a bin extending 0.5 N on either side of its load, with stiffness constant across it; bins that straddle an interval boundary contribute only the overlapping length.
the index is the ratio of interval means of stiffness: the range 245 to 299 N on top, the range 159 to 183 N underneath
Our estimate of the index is 1.42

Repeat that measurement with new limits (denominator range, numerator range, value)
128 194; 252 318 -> 1.12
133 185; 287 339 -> 1.35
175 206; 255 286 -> 0.92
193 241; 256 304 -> 0.78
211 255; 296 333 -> 0.97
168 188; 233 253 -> 1.68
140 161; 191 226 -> 1.22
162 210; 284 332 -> 1.26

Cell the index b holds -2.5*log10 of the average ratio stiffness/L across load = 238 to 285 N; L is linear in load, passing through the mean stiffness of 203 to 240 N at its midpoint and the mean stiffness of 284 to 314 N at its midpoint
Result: 0.26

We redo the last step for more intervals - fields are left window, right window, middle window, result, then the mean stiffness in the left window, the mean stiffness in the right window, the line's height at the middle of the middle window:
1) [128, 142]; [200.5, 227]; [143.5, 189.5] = 0.40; 77.3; 85.5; 80.6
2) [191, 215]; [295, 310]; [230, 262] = 0.09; 82.8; 80.1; 81.6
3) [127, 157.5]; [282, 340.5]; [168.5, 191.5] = 0.39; 73.8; 78.5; 74.8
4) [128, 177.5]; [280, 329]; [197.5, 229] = -0.24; 61.9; 77.6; 68.1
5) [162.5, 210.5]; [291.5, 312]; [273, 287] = 0.19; 62.8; 79.8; 76.6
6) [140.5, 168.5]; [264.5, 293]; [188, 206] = -0.24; 61.8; 66.2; 63.3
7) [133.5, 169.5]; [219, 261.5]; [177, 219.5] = -0.05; 63.9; 78.3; 71.5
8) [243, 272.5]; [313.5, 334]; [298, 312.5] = -0.08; 60.6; 80.1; 74.7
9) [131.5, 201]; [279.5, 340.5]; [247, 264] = 0.31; 62.9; 77.9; 72.2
